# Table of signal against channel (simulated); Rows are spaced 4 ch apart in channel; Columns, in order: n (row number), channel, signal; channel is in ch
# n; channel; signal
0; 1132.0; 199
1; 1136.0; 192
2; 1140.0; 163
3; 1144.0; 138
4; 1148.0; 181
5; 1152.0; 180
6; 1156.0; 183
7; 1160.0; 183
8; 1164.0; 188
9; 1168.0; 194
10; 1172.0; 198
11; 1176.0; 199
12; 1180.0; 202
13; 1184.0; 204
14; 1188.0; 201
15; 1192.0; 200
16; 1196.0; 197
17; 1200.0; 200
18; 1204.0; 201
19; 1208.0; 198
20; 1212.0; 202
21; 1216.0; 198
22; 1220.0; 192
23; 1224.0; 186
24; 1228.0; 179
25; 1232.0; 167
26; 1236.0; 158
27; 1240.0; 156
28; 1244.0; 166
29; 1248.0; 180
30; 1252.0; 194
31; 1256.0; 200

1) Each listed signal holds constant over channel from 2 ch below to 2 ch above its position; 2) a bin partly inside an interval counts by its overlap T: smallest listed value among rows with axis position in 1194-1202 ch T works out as 197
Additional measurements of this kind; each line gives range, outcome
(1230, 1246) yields 156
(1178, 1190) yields 201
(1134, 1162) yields 138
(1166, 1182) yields 194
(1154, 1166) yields 183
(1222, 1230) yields 179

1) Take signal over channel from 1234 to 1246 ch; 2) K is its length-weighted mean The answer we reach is 160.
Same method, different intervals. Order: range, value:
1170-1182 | 200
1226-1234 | 173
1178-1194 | 202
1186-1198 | 199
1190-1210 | 199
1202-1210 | 200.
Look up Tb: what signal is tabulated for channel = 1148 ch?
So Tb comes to 181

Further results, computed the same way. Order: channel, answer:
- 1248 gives 180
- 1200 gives 200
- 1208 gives 198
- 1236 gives 158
